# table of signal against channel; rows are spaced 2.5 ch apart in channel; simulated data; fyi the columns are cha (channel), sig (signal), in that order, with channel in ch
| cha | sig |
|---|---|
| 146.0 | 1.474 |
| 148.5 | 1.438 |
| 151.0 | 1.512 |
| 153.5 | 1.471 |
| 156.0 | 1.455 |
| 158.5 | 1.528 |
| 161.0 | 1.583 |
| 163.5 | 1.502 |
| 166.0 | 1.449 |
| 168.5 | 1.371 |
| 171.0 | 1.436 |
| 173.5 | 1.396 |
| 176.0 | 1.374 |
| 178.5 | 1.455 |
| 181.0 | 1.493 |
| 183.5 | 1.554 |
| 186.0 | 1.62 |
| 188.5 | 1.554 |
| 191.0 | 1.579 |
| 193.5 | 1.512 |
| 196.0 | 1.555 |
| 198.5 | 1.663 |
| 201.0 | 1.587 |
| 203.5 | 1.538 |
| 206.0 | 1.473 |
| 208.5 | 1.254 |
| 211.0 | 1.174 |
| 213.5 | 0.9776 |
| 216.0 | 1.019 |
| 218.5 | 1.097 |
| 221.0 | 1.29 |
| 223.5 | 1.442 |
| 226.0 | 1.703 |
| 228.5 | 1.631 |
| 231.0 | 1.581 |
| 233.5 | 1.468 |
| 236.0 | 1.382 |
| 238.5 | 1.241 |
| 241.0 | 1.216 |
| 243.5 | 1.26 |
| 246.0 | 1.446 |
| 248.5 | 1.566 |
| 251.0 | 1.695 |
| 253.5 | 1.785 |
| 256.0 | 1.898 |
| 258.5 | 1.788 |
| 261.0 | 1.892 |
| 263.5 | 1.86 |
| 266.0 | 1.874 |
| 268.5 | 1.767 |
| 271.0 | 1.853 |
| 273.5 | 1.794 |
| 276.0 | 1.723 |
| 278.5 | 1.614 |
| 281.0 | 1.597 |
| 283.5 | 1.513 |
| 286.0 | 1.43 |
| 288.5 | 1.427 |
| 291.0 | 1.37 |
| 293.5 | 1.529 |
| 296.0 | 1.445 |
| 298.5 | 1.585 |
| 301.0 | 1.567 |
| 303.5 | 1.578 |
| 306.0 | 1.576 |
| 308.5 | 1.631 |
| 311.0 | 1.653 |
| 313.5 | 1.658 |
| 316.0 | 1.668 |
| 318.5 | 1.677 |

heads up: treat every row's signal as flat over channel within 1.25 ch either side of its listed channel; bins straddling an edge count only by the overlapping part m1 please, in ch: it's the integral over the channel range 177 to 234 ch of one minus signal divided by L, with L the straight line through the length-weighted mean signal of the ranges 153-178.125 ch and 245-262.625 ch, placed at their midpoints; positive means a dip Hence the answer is 4.82 ch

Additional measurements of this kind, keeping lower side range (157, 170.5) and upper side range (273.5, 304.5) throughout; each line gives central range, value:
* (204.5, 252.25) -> 4.7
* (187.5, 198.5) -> -0.5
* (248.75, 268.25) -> -3.6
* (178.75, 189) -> -0.4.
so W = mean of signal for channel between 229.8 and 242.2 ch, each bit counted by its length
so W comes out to 1.38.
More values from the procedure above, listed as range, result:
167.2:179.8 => 1.41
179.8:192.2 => 1.56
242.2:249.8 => 1.42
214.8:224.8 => 1.22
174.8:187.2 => 1.5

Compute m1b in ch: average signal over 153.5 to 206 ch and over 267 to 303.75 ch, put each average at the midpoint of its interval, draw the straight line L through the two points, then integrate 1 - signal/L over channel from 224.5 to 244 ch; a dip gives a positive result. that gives 1.3 ch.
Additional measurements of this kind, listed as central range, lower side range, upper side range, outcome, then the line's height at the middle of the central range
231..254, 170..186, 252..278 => 3.7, 1.73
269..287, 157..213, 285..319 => -1.4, 1.54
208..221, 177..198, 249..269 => 4.2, 1.64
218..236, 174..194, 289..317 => 0.7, 1.53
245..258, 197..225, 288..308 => -2.5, 1.41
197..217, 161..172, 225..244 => 1.4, 1.45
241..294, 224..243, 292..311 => -4.8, 1.51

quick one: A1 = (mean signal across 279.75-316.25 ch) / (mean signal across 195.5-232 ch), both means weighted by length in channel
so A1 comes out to 1.1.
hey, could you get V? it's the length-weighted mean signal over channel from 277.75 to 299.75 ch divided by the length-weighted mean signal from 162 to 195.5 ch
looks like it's 1.01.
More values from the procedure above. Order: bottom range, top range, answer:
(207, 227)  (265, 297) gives 1.30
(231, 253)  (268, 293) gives 1.12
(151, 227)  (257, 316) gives 1.14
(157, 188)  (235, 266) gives 1.08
